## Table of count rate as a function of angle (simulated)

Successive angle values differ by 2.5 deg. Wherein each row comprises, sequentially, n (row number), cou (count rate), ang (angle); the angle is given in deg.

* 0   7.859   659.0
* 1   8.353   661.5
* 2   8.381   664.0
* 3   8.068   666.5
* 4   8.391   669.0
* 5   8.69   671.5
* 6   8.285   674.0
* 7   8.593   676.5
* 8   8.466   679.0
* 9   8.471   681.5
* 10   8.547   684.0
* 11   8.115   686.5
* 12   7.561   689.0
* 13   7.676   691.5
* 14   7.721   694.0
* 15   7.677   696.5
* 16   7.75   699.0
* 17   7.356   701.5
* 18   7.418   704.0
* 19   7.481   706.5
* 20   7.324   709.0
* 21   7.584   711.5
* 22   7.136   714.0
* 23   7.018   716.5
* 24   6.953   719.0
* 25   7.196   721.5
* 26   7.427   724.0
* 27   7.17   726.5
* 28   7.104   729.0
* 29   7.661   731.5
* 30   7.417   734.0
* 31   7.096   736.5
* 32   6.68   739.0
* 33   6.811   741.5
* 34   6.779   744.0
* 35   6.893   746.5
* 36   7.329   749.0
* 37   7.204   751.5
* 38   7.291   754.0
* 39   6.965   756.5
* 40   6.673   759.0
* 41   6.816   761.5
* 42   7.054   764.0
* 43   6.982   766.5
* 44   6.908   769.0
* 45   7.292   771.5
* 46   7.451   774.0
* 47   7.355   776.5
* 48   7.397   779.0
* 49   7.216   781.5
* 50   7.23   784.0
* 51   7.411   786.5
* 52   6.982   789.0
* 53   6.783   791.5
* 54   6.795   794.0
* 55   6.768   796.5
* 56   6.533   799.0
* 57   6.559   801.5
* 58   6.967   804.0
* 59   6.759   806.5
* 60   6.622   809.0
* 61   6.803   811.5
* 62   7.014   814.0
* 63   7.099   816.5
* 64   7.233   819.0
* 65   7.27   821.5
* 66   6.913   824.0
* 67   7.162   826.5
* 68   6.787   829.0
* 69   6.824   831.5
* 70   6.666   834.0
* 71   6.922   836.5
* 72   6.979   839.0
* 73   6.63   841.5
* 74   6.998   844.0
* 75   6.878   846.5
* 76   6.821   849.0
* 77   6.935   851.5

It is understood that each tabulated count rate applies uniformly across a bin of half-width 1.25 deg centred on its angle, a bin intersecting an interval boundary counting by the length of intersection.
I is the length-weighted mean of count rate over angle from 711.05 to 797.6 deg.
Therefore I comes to 7.11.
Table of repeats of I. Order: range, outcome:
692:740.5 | 7.33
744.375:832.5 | 7.01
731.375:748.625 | 7.02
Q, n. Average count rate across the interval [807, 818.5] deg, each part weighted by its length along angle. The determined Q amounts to 6.9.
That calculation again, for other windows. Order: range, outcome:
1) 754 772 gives 6.96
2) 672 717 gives 7.82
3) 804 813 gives 6.77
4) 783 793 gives 7.09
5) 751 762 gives 6.99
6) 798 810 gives 6.69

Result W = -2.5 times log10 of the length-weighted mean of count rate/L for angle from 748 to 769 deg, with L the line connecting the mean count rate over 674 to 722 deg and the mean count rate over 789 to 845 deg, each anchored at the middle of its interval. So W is 0.039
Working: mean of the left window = 7.71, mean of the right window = 6.87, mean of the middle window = 7.03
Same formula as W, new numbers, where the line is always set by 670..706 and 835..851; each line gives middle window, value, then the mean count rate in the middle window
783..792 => 0.02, 7.12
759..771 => 0.08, 6.93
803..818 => 0.04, 6.88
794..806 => 0.07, 6.72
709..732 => 0.08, 7.24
